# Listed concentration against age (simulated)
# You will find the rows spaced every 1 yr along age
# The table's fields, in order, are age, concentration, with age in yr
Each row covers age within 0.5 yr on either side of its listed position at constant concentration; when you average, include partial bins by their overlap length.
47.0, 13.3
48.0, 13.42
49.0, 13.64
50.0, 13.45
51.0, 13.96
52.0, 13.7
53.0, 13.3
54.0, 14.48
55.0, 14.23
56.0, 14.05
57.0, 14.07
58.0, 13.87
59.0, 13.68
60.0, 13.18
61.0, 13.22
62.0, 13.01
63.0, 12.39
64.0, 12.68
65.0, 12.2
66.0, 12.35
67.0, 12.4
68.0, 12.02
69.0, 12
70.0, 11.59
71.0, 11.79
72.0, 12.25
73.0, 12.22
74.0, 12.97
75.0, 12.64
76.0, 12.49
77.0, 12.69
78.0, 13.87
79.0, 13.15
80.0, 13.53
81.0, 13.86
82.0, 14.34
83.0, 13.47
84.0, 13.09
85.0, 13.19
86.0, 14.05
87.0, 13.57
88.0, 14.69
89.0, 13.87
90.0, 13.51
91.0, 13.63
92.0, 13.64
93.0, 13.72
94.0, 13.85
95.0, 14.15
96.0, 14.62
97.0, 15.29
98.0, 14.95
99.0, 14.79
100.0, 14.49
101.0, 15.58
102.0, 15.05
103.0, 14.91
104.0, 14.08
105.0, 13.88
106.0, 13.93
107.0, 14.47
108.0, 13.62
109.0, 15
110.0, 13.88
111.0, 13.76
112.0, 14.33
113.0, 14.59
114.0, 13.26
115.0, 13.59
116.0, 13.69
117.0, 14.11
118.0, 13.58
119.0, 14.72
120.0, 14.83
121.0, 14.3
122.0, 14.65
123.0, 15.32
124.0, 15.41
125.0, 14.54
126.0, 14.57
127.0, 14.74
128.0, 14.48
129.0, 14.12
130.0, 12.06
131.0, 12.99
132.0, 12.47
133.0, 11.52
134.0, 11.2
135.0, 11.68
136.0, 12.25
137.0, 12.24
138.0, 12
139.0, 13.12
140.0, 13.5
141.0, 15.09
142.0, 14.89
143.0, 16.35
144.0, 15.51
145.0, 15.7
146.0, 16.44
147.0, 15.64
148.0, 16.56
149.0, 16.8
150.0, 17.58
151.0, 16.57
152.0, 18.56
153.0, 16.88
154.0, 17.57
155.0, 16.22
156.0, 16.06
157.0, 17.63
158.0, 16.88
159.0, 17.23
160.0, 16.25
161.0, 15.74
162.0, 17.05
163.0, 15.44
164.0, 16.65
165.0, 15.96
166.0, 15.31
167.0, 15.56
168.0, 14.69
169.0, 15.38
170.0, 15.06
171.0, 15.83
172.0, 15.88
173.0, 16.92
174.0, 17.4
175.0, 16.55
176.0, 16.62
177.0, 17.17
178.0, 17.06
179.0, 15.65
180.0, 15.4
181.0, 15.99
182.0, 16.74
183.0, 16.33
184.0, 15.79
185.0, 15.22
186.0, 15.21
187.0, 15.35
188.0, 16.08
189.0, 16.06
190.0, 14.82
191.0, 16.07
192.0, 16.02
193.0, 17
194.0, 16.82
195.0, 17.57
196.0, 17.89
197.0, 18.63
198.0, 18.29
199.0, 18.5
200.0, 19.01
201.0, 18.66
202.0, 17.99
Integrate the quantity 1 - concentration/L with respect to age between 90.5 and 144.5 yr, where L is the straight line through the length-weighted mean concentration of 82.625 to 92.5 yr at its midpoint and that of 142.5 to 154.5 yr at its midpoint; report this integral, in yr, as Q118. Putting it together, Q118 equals 3.9 yr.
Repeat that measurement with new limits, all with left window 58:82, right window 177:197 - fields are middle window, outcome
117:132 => 0.15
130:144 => 1.60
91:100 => -0.54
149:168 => -1.46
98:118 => -0.54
